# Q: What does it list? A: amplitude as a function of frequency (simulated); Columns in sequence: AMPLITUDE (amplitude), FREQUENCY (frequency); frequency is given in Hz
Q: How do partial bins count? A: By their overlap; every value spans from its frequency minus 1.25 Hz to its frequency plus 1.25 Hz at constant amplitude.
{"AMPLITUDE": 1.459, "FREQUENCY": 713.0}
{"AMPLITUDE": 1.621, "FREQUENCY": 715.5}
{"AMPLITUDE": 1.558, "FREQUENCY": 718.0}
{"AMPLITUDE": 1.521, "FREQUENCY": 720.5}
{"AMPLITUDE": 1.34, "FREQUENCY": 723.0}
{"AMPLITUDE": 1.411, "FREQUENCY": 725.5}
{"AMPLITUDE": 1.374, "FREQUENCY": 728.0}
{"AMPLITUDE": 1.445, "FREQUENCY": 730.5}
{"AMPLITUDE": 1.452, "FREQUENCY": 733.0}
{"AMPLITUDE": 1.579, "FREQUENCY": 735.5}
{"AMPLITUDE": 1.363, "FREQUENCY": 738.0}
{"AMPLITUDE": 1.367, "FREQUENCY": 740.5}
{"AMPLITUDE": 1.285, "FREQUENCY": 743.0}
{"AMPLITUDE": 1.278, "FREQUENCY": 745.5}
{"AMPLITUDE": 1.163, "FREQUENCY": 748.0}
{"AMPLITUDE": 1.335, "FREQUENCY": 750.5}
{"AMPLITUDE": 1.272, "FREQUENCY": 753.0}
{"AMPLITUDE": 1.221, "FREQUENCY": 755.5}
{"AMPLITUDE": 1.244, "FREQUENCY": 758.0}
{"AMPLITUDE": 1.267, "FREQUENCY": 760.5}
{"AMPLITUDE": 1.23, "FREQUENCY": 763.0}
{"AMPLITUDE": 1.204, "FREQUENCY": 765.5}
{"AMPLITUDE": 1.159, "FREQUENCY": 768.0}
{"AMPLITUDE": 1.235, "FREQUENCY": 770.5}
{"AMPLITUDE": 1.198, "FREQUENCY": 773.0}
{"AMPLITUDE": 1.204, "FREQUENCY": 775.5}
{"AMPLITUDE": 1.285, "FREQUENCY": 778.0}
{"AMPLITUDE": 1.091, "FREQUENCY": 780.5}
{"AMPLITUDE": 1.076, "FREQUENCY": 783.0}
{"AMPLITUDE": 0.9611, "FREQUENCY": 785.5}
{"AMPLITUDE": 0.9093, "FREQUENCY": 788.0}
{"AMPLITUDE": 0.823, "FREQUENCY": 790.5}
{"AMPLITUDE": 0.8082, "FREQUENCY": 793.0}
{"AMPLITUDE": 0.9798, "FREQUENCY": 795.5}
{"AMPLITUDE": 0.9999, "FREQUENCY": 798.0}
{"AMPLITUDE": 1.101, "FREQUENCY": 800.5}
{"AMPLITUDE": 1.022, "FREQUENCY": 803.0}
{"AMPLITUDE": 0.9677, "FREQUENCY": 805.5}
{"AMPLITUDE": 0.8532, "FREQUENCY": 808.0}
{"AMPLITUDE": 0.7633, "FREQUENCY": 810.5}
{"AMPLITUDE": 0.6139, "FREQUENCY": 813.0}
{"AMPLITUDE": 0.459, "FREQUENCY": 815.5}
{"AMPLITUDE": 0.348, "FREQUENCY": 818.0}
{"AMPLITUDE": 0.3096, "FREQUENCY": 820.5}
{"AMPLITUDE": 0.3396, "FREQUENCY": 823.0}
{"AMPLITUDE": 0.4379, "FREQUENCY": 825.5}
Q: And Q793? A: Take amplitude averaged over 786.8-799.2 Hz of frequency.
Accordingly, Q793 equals 0.904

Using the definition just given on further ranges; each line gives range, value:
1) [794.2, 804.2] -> 1.02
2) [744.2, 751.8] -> 1.26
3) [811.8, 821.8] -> 0.431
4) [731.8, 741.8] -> 1.44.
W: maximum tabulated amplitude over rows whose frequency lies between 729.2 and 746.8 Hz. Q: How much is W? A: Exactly 1.579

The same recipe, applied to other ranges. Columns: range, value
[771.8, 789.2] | 1.285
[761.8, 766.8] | 1.23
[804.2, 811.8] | 0.9677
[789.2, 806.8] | 1.101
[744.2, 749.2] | 1.278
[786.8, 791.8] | 0.9093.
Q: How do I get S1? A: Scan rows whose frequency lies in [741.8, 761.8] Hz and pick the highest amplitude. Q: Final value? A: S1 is 1.335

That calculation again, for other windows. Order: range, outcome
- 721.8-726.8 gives 1.411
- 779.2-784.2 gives 1.091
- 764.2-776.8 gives 1.235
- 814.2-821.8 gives 0.459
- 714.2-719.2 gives 1.621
